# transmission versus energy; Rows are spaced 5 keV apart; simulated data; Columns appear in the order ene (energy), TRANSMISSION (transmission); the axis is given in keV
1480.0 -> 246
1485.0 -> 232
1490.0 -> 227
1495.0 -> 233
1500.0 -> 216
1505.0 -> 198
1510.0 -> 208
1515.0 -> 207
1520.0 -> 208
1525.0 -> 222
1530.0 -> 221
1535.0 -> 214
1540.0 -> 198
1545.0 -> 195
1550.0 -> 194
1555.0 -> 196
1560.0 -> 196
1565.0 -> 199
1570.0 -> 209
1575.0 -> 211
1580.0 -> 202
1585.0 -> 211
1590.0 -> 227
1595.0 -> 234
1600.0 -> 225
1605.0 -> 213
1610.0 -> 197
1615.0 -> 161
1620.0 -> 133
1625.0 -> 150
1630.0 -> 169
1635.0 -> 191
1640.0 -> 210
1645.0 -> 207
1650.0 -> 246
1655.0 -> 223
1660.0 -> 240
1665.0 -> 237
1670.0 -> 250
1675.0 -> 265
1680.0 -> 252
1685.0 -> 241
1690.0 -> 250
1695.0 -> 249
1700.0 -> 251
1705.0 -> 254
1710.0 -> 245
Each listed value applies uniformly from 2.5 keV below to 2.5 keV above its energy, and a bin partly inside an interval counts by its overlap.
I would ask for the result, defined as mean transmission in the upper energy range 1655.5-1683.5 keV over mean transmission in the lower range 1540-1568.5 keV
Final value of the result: 1.3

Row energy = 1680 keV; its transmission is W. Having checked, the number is 252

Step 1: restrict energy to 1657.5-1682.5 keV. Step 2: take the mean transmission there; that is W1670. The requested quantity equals 249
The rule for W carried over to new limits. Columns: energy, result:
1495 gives 233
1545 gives 195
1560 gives 196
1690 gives 250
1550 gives 194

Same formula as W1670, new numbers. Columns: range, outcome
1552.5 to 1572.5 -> 200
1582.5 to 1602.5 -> 224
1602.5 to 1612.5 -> 205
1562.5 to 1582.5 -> 205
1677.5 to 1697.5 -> 248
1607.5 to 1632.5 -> 162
